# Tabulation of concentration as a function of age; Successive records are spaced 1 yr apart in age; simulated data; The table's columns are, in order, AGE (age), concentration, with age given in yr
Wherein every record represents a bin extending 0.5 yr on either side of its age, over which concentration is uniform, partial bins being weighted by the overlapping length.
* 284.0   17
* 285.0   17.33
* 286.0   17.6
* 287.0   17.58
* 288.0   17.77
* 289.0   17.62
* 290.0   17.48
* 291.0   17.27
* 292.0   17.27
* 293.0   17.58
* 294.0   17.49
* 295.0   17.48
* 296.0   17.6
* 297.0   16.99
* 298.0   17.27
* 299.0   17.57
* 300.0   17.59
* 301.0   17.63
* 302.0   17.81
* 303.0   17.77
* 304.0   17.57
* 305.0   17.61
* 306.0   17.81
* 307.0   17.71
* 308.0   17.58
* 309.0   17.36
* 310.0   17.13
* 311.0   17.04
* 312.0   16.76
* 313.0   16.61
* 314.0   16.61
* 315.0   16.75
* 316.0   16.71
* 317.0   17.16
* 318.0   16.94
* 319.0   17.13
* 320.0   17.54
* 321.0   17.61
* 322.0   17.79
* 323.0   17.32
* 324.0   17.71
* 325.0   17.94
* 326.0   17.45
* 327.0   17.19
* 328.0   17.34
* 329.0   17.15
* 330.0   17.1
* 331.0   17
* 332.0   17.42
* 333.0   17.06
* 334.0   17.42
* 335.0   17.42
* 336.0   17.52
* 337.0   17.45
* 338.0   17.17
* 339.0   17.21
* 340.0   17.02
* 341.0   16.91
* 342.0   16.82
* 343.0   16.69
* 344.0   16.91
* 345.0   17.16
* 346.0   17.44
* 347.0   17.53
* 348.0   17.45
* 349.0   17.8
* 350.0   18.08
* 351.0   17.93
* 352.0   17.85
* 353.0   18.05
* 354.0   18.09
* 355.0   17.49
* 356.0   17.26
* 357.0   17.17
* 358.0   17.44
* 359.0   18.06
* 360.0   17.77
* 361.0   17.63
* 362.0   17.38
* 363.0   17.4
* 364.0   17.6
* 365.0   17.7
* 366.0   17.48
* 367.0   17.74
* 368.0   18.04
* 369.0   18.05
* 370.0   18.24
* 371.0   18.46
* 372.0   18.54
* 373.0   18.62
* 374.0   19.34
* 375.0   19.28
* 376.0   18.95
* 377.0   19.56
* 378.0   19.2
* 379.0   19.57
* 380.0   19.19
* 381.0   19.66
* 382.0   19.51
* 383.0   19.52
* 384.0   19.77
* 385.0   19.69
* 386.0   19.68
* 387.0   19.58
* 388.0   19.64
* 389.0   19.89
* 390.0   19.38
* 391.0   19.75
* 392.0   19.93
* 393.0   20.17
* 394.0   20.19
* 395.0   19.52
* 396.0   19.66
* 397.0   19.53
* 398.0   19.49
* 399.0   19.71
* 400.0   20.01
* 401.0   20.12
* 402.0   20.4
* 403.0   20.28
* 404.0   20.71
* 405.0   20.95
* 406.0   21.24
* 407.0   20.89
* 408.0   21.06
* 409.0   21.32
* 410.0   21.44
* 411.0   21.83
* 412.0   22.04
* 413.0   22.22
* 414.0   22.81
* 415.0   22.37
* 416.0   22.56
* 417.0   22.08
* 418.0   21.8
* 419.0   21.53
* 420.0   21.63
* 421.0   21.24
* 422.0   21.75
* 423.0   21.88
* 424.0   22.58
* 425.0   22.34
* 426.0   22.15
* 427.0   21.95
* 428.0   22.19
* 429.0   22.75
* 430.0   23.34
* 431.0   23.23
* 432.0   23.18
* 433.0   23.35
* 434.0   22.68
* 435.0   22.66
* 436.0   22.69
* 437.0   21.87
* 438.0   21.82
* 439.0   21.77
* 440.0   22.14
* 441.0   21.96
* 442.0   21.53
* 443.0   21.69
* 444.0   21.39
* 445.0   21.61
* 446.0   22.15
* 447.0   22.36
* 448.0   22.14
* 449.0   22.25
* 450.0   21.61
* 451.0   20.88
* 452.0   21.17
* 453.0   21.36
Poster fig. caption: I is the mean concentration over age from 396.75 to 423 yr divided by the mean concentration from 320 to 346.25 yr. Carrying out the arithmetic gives 1.2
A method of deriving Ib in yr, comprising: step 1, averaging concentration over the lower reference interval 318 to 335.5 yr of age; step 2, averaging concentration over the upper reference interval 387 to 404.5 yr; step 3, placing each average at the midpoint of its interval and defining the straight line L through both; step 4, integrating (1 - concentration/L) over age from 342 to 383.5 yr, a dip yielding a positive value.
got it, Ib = 1.3 yr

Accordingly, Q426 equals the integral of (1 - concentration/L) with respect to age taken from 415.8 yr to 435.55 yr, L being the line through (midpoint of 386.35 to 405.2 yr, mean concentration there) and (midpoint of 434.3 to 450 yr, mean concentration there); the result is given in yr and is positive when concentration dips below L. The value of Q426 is -1.00 yr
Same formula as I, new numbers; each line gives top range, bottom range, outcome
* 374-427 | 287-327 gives 1.19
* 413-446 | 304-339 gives 1.28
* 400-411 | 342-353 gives 1.19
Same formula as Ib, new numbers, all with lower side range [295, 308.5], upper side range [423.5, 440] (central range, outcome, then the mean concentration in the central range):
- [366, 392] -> 1.8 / 19.1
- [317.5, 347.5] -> 2.3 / 17.3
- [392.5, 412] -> 0.8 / 20.5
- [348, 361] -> 1.2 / 17.7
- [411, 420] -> -0.1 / 22.1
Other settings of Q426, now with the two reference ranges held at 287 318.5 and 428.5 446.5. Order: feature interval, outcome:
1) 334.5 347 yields 1.1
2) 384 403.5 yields 0.8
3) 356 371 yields 1.4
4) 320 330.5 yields 0.4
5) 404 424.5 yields -0.3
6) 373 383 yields 0.4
